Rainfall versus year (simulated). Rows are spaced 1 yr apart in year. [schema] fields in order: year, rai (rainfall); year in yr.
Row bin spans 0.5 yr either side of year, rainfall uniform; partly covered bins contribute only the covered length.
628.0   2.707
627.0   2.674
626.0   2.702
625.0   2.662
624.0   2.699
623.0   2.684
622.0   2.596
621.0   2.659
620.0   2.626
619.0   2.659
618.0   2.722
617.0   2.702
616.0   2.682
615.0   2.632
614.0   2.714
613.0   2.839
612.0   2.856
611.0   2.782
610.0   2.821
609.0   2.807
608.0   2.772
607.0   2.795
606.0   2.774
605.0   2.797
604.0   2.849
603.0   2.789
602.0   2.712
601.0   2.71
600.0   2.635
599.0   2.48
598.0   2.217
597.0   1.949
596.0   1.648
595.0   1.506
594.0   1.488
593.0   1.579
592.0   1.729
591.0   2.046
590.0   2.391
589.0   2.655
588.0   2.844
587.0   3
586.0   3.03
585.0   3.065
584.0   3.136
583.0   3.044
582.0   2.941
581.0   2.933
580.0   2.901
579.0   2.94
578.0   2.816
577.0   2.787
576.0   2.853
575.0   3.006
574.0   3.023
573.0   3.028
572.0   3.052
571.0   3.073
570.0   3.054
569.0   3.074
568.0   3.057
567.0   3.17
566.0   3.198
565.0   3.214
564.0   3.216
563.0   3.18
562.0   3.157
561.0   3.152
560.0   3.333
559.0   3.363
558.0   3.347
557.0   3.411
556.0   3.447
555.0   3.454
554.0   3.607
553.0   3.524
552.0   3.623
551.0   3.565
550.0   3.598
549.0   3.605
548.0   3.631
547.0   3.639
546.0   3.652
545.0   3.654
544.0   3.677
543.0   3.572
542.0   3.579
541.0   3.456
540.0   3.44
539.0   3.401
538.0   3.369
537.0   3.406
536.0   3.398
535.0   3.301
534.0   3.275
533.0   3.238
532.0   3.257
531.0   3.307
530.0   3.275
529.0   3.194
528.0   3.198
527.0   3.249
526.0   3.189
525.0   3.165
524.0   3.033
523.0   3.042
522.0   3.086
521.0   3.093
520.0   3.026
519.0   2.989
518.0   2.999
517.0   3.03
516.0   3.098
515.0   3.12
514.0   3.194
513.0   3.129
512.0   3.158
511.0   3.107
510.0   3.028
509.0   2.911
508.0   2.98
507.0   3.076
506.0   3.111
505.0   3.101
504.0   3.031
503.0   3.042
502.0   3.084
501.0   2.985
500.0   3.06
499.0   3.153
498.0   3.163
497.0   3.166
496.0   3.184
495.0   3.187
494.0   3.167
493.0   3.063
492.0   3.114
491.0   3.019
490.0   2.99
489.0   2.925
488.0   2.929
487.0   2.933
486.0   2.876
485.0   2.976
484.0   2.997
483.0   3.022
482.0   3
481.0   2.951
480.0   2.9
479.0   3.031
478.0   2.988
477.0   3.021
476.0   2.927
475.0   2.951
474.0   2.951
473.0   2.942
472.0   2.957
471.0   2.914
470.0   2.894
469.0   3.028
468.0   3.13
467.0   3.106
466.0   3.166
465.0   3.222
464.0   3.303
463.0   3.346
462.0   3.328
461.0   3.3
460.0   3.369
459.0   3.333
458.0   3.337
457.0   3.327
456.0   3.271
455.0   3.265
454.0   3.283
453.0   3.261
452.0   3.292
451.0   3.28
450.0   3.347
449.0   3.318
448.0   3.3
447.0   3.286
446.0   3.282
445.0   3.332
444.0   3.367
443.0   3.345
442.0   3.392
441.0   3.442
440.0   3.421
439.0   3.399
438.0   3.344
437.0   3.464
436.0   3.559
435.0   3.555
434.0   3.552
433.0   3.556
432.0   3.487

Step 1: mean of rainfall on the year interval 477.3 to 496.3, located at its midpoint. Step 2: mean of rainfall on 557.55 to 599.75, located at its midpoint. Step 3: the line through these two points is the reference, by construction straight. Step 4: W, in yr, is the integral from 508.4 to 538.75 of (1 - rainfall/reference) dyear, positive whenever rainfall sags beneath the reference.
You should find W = -2.6 yr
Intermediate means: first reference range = 3.01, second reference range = 2.78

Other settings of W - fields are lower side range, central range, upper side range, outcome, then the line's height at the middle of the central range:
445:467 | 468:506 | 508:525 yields 1.9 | 3.18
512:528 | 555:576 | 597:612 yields -2.2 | 2.88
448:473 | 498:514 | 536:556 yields 1.5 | 3.39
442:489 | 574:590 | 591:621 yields -1.9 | 2.6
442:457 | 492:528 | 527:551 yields 3.2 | 3.4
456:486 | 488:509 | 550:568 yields 0.7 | 3.17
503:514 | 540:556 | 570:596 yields -4.1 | 2.85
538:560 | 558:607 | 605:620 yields 5.6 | 3.12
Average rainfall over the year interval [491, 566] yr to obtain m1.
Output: 3.26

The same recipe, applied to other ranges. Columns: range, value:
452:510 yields 3.09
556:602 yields 2.79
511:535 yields 3.15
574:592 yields 2.82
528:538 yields 3.29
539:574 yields 3.37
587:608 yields 2.36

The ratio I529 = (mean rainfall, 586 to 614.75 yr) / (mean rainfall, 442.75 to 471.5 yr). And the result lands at 0.76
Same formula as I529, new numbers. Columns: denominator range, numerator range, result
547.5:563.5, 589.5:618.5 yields 0.72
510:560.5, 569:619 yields 0.80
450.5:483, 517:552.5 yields 1.07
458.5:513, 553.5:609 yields 0.92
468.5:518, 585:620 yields 0.83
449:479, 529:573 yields 1.06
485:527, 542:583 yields 1.06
